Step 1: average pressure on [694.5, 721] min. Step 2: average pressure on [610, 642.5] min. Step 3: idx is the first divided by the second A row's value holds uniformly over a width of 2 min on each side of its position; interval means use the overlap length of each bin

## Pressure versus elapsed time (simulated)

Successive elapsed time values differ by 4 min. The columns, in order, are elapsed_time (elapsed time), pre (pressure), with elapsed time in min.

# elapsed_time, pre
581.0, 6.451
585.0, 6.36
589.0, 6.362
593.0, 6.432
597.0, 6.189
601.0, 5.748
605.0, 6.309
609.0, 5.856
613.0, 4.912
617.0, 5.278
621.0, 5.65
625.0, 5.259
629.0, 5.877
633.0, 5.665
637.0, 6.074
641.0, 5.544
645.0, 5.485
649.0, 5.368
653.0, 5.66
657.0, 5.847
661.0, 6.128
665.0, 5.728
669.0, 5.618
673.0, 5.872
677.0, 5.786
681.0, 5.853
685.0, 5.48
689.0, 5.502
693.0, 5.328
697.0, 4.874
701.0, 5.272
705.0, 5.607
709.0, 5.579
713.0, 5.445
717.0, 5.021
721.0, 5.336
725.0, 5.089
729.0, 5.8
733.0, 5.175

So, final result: 0.96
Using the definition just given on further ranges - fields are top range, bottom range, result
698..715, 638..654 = 0.98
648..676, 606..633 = 1.04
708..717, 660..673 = 0.93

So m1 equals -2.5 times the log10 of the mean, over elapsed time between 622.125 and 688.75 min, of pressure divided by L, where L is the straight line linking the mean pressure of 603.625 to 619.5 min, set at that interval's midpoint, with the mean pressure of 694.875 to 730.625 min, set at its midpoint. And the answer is -0.046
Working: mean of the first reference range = 5.56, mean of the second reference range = 5.33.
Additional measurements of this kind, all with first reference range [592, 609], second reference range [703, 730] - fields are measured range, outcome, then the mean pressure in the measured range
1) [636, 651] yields 0.05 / 5.59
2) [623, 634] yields 0.07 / 5.59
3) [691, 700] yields 0.08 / 5.12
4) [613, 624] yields 0.13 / 5.34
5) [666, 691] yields -0.01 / 5.69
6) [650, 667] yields -0.01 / 5.81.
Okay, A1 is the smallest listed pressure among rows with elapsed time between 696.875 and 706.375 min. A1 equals 4.874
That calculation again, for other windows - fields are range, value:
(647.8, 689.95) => 5.368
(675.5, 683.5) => 5.786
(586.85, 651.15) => 4.912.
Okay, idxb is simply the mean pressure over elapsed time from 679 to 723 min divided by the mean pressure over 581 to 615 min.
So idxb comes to 0.9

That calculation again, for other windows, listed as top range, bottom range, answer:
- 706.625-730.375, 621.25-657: 0.95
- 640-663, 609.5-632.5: 1.04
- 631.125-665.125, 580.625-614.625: 0.94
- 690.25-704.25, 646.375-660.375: 0.92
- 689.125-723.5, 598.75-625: 0.95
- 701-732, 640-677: 0.95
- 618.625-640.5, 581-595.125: 0.89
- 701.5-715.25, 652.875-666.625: 0.94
